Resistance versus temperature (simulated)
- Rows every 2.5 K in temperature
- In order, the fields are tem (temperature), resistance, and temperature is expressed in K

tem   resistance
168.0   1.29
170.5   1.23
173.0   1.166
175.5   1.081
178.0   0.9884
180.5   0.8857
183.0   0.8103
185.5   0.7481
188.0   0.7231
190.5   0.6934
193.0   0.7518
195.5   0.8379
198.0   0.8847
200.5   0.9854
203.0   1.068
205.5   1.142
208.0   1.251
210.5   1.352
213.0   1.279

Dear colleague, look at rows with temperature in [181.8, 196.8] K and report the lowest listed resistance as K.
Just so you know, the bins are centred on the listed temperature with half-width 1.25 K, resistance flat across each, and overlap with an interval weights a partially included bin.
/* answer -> 0.6934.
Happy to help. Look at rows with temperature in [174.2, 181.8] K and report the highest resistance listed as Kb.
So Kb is 1.081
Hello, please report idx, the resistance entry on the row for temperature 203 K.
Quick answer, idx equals 1.068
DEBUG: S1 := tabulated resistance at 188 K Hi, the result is 0.7231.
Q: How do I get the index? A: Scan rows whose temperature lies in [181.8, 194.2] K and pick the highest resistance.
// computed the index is 0.8103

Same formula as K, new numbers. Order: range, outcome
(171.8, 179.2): 0.9884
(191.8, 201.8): 0.7518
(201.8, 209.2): 1.068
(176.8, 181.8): 0.8857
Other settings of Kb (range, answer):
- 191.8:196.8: 0.8379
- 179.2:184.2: 0.8857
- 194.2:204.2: 1.068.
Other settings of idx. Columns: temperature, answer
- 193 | 0.7518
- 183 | 0.8103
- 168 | 1.29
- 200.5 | 0.9854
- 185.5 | 0.7481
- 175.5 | 1.081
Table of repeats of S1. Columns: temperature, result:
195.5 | 0.8379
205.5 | 1.142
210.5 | 1.352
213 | 1.279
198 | 0.8847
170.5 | 1.23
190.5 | 0.6934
